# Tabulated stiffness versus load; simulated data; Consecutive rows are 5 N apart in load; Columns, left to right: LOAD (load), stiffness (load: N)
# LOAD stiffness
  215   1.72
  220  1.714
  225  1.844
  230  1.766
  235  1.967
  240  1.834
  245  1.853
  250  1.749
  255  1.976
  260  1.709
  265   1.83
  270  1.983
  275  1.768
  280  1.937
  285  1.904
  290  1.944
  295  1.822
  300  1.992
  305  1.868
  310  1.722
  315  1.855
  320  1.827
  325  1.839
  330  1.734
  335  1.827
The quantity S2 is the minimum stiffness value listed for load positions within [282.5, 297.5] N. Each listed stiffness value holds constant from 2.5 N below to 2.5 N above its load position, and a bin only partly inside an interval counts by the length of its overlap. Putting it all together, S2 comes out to 1.822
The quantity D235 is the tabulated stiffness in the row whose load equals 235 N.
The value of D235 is 1.967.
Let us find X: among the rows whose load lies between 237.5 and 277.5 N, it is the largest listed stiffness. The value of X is 1.983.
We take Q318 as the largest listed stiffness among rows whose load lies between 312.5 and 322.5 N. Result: 1.855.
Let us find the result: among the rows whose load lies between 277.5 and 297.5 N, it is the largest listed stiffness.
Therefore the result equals 1.944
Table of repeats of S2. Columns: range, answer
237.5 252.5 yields 1.749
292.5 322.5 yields 1.722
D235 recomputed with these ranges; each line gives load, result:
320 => 1.827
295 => 1.822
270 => 1.983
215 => 1.72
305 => 1.868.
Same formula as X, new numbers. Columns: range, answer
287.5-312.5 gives 1.992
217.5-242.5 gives 1.967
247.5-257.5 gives 1.976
